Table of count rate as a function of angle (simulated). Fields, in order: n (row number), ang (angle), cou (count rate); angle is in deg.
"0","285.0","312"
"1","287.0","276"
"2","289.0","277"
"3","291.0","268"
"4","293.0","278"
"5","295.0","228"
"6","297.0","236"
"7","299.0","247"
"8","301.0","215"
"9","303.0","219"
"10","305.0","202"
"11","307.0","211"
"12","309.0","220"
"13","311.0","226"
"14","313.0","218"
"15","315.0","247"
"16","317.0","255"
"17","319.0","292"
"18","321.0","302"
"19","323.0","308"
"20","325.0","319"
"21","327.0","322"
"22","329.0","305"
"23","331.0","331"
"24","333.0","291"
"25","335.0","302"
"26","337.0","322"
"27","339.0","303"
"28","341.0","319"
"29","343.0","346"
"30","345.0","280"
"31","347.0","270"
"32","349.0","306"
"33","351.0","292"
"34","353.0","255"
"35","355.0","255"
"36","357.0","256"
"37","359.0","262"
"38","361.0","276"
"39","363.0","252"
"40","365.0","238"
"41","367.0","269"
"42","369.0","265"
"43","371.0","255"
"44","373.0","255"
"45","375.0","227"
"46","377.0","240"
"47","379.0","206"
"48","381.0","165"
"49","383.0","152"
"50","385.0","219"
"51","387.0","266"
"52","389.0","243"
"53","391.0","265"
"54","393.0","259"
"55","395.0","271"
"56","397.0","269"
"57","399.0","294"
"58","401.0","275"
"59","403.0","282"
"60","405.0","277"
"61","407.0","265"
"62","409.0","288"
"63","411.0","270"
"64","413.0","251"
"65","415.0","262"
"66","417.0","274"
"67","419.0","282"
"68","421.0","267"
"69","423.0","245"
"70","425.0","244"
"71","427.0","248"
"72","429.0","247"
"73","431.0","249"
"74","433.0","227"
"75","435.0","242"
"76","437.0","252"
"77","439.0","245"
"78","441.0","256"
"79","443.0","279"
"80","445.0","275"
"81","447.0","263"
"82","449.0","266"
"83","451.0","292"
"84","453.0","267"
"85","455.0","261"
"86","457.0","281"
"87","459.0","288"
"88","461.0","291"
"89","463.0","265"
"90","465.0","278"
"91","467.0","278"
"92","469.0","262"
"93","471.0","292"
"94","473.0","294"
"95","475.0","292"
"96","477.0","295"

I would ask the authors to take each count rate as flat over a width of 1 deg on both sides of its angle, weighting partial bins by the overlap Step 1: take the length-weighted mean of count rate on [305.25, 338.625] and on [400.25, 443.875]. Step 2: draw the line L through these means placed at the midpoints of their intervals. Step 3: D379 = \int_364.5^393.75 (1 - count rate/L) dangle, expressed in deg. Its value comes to 3.6 deg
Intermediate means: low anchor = 278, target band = 235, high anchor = 260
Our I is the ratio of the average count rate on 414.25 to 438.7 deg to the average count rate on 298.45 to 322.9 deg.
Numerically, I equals 1.05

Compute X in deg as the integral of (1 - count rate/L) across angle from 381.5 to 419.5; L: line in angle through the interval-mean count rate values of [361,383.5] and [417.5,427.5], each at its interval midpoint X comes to -1.84 deg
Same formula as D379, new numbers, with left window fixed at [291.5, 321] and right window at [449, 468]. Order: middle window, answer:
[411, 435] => 1.23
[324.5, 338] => -3.78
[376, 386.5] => 2.35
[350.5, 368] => -0.63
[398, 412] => -0.81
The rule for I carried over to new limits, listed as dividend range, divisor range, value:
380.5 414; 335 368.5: 0.90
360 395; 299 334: 0.91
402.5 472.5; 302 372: 0.97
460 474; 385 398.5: 1.08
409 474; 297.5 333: 1.02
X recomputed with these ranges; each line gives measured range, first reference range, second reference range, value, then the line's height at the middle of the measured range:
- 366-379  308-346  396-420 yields 1.5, 281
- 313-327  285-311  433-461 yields -2.2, 246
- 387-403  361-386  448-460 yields -1.7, 243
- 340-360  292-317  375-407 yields -3.9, 238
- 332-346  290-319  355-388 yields -4.3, 237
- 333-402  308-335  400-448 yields 2.3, 272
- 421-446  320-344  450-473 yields 3.0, 286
